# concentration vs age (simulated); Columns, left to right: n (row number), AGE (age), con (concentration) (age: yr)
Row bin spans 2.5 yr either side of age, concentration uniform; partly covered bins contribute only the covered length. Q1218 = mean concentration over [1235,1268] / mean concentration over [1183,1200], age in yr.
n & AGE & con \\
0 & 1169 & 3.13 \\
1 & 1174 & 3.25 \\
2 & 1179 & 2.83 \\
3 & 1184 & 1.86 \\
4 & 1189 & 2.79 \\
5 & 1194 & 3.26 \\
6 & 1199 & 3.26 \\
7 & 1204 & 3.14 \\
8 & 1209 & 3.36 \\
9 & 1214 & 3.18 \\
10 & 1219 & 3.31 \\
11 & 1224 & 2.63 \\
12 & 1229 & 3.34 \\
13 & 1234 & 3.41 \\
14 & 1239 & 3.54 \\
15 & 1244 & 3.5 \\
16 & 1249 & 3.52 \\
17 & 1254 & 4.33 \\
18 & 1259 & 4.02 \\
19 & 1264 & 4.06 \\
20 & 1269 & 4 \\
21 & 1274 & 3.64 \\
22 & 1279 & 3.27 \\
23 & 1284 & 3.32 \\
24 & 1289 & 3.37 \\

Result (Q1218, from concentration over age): 1.35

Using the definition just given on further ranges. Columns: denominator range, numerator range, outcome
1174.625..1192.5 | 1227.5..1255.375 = 1.37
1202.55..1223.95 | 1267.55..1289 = 1.10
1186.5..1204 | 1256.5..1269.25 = 1.30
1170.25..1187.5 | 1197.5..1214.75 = 1.20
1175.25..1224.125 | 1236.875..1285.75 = 1.25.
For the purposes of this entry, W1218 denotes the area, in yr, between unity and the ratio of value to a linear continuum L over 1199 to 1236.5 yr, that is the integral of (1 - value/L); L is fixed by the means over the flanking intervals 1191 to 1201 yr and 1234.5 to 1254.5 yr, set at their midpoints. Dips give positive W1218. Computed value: 2.3 yr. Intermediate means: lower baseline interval 3.24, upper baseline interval 3.63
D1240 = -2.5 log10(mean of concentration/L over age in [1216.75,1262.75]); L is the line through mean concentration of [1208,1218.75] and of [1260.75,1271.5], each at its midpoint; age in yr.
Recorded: 0.04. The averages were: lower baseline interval 3.27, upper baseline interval 4.03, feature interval 3.53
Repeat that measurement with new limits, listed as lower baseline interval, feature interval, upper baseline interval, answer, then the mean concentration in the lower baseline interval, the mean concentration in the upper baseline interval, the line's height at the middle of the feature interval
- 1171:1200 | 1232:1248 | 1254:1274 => 0.053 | 2.86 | 4.02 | 3.66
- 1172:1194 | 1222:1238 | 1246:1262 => 0.117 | 2.74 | 3.95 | 3.54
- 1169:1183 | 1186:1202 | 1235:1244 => 0.011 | 2.93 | 3.51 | 3.09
